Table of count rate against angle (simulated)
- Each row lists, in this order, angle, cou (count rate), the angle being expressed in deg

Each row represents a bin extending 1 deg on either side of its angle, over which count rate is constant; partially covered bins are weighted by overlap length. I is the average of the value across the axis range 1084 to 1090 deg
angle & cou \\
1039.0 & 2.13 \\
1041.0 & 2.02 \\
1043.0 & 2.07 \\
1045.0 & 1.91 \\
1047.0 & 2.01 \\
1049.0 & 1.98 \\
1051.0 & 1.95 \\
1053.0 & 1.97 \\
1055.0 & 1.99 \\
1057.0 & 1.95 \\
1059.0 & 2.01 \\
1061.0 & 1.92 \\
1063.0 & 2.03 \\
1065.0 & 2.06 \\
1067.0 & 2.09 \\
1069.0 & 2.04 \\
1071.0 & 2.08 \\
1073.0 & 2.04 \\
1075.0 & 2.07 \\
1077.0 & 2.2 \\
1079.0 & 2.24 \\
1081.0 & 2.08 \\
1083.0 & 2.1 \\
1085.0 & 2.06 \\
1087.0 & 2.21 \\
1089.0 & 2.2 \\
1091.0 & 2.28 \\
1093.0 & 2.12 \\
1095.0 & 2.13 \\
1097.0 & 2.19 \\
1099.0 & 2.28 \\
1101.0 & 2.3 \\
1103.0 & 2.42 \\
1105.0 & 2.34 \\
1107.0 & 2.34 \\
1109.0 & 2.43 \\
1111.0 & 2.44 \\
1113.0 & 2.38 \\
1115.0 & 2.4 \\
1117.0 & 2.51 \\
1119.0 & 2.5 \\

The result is 2.16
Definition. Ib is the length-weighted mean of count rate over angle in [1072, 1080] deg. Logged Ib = 2.14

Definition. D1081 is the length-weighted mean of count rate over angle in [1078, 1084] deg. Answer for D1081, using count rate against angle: 2.14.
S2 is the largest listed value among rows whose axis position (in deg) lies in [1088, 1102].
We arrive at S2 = 2.3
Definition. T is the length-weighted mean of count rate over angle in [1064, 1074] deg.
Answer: 2.06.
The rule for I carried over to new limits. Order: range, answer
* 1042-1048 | 2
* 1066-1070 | 2.06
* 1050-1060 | 1.97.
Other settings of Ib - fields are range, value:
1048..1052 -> 1.96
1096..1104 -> 2.3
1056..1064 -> 1.98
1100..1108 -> 2.35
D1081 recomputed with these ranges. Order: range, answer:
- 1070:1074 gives 2.06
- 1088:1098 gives 2.18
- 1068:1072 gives 2.06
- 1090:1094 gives 2.2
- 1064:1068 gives 2.08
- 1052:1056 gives 1.98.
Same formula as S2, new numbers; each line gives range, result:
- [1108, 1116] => 2.44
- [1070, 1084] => 2.24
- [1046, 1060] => 2.01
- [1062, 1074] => 2.09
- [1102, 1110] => 2.43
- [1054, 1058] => 1.99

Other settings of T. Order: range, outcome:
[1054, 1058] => 1.97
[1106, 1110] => 2.38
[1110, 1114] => 2.41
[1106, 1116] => 2.4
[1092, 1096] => 2.12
